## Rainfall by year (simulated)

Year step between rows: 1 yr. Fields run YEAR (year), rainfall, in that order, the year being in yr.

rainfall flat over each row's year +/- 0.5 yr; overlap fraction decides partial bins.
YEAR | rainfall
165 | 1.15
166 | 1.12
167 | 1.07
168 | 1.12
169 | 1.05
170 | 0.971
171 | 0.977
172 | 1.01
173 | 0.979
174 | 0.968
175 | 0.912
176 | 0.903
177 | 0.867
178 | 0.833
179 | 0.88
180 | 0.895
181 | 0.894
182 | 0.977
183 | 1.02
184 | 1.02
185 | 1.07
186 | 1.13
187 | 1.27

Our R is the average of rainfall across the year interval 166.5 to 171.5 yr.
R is 1.04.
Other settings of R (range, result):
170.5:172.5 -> 0.994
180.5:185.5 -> 0.996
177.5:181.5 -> 0.875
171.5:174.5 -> 0.986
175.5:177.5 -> 0.885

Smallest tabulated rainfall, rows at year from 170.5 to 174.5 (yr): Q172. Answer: 0.968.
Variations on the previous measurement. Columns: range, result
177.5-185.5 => 0.833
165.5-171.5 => 0.971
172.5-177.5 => 0.867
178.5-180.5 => 0.88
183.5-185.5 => 1.02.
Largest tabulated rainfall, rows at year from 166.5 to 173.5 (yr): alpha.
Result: 1.12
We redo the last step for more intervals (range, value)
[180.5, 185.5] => 1.07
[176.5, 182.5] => 0.977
